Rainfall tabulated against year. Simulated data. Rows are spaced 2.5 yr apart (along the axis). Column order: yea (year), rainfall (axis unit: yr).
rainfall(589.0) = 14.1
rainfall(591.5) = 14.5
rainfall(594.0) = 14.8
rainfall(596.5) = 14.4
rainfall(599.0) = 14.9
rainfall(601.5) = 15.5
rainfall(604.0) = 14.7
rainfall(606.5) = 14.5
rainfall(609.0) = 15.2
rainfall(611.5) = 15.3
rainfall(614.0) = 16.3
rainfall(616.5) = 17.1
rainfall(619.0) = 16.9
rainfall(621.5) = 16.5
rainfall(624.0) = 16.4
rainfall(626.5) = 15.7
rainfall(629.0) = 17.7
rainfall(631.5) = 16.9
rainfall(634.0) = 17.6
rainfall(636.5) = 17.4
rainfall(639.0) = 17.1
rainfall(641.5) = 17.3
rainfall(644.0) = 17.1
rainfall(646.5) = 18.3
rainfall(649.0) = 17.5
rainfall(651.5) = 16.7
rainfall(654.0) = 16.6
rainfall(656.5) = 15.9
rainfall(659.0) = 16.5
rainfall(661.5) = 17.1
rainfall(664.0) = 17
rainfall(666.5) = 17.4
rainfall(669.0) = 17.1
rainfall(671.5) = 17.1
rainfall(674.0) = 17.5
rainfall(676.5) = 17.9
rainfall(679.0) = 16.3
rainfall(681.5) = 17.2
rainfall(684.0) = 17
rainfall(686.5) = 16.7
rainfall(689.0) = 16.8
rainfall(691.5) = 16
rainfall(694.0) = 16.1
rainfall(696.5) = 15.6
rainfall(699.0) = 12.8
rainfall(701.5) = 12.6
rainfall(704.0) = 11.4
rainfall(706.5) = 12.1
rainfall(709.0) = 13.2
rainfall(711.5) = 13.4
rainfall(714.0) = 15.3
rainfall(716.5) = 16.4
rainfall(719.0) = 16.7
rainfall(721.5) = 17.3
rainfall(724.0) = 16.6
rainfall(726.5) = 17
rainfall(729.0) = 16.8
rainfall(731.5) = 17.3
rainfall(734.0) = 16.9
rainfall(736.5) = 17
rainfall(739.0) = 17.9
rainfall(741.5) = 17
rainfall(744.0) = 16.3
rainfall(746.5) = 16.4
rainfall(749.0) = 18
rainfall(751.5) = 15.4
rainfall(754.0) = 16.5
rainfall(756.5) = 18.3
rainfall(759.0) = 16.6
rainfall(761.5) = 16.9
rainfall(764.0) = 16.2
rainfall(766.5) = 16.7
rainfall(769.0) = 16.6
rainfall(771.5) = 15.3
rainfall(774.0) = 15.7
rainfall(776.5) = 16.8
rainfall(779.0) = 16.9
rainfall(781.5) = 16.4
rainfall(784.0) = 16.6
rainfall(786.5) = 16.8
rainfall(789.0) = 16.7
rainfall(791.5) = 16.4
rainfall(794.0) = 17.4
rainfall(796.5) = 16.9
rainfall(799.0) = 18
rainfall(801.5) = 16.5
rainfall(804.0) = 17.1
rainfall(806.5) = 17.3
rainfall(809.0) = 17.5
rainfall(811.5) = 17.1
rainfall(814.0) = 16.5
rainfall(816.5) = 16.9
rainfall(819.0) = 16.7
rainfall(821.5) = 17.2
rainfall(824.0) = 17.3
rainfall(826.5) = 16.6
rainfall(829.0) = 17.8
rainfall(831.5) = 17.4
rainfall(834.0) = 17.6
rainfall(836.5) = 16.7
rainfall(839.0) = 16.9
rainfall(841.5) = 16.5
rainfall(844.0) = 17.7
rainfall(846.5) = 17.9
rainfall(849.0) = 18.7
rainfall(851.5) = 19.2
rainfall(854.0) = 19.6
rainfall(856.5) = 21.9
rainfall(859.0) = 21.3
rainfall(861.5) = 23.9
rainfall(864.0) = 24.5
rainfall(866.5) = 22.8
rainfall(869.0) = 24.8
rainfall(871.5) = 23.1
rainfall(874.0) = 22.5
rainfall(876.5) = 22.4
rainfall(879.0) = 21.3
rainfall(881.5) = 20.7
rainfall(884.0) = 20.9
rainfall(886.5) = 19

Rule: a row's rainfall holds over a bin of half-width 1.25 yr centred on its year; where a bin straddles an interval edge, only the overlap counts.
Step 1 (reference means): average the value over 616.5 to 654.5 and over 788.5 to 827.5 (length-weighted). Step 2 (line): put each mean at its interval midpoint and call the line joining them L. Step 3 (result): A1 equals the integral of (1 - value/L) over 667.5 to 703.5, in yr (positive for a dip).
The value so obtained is 2.0 yr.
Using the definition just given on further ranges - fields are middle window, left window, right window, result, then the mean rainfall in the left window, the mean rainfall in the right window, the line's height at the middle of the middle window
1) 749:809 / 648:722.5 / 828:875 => 4.90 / 15.9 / 20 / 18.2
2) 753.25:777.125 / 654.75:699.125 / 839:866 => 2.34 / 16.7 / 20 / 18.4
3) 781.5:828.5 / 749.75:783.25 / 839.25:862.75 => 2.36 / 16.5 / 19.5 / 17.9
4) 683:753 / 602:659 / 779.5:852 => 4.41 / 16.6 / 17.2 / 16.8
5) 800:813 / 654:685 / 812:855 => 0.21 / 17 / 17.5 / 17.4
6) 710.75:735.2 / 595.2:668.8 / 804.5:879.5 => 1.71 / 16.5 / 19.2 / 17.7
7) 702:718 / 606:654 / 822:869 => 3.66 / 16.7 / 19.2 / 17.7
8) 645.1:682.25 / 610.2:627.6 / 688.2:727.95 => -3.44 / 16.3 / 14.9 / 15.6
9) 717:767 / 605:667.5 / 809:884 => 3.28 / 16.7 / 19.4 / 18.1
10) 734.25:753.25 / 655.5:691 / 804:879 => 1.10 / 17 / 19.2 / 17.9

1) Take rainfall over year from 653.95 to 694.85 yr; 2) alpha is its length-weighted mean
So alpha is 16.8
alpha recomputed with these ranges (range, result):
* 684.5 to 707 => 14.6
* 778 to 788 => 16.7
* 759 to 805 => 16.7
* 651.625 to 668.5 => 16.8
